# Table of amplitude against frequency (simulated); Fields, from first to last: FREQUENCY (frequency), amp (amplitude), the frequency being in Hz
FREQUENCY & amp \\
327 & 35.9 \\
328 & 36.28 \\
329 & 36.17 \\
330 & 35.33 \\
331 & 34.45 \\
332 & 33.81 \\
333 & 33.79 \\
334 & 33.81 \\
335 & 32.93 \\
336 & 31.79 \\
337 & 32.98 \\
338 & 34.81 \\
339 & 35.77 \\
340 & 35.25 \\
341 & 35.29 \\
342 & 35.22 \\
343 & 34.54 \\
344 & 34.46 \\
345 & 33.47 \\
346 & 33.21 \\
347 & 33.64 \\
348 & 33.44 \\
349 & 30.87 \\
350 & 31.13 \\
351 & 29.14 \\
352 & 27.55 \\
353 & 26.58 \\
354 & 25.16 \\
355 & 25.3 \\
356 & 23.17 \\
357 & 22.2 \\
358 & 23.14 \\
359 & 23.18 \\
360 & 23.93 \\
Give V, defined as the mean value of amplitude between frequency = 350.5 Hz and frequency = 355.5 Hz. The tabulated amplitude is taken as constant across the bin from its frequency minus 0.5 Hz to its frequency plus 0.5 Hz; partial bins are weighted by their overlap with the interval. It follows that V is 26.7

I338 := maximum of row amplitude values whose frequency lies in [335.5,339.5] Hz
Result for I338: 35.77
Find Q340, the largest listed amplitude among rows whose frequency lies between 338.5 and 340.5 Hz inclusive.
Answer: 35.77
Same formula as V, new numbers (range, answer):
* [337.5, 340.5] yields 35.3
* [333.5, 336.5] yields 32.8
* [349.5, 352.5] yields 29.3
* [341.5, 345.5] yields 34.4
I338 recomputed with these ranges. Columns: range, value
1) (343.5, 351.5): 34.46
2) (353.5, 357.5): 25.3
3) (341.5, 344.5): 35.22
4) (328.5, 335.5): 36.17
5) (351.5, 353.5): 27.55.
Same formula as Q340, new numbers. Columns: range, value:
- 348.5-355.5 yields 31.13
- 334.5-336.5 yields 32.93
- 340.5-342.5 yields 35.29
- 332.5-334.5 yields 33.81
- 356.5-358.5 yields 23.14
